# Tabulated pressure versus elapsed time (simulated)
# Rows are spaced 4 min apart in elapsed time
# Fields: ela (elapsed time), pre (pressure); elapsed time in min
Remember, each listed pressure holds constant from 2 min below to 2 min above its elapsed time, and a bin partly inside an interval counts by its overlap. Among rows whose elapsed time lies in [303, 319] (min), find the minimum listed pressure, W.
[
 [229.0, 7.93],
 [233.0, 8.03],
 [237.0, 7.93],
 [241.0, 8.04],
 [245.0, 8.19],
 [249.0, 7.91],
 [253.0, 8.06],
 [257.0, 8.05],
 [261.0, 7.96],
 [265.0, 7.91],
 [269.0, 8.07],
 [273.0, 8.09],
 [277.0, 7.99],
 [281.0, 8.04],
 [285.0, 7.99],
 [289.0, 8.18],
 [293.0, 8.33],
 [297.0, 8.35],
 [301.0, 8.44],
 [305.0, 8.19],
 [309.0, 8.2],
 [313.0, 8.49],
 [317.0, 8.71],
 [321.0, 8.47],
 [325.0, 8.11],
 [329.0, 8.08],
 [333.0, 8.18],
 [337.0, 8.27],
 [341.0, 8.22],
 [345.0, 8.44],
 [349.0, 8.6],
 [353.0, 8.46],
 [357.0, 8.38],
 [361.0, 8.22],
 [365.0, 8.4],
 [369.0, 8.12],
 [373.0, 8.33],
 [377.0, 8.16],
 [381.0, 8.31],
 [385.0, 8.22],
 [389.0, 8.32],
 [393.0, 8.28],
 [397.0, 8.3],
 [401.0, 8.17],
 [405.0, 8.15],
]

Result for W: 8.19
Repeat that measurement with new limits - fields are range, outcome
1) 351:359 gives 8.38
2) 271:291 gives 7.99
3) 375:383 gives 8.16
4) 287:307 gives 8.18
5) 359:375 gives 8.12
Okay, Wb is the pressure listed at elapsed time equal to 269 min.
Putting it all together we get 8.07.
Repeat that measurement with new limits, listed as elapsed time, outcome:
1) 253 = 8.06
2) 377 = 8.16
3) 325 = 8.11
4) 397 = 8.3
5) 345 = 8.44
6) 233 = 8.03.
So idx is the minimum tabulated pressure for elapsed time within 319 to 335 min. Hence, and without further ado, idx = 8.08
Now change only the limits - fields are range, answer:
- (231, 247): 7.93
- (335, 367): 8.22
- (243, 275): 7.91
